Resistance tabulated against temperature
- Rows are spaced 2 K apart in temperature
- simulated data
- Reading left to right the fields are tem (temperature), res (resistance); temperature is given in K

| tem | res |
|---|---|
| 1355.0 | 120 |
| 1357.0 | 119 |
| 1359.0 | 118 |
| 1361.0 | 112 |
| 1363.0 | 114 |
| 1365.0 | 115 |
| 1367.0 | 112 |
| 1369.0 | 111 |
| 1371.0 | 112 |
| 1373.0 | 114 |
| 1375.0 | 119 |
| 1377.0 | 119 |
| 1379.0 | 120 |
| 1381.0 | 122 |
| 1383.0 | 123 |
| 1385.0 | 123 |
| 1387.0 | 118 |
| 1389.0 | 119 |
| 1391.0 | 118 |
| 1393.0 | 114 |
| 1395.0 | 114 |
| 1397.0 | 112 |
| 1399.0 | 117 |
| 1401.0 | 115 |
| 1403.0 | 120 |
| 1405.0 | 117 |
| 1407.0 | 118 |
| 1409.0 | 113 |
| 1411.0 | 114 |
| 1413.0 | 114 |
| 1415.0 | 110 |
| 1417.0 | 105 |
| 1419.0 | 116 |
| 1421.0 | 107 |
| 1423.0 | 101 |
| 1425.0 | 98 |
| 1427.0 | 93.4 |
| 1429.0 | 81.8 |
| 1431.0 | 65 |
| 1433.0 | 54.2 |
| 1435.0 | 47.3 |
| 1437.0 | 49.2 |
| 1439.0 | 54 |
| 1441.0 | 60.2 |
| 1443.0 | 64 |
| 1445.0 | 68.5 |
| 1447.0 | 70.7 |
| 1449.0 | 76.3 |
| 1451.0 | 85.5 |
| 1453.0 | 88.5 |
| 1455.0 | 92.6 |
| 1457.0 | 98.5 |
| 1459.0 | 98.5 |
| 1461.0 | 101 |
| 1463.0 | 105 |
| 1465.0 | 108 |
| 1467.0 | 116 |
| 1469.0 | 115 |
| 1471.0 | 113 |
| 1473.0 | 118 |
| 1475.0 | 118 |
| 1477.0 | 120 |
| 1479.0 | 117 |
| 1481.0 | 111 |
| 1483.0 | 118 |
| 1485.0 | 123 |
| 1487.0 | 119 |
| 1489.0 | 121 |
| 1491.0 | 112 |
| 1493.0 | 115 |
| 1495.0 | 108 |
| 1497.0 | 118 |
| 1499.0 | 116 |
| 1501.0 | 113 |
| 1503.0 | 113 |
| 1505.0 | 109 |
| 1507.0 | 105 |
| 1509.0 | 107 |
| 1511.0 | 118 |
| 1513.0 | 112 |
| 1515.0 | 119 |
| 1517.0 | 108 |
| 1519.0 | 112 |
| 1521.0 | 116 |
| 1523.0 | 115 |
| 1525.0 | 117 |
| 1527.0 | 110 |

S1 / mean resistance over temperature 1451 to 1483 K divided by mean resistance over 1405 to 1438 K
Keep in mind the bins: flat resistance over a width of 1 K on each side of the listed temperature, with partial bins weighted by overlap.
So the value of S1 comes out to 1.1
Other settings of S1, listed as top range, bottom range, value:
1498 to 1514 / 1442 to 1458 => 1.39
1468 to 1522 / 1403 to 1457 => 1.30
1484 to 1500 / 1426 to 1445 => 1.83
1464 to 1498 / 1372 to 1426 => 1.01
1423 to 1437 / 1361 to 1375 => 0.65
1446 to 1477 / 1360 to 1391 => 0.86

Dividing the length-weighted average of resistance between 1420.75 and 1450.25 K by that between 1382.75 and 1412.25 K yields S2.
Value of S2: 0.62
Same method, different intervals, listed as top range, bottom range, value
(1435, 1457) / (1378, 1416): 0.61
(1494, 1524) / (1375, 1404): 0.95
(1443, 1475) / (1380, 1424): 0.84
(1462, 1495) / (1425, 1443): 1.77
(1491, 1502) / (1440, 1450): 1.68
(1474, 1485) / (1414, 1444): 1.46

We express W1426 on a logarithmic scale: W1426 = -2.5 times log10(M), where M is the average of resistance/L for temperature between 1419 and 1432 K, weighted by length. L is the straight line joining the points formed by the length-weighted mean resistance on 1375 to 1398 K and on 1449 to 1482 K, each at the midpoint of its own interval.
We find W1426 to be 0.20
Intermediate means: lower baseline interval 118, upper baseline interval 106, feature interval 93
